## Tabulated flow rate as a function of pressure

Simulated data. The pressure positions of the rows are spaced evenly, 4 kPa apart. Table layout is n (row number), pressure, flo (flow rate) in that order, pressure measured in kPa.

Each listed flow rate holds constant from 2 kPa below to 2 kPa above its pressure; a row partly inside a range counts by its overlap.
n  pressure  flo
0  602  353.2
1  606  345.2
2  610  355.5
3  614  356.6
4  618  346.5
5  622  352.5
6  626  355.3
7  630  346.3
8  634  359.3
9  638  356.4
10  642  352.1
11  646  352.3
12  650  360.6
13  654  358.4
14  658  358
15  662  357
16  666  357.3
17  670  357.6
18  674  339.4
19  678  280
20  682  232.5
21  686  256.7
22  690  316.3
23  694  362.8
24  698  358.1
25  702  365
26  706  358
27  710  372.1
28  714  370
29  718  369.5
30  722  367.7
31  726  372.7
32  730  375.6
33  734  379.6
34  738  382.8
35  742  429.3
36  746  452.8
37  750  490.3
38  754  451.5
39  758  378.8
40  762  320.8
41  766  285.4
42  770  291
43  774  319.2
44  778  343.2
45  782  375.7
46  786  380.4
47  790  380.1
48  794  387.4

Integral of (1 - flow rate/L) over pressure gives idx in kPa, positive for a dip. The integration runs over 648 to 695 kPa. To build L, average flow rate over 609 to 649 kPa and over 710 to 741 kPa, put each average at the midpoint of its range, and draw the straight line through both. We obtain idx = 4.6 kPa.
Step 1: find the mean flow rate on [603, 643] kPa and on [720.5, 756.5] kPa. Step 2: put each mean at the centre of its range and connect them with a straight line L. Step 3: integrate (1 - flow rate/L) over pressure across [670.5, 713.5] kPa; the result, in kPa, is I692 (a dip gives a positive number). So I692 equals 6.80 kPa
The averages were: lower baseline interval 353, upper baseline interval 412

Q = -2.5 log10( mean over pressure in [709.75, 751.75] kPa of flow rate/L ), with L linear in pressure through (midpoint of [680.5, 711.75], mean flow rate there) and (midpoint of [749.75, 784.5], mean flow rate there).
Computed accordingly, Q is -0.16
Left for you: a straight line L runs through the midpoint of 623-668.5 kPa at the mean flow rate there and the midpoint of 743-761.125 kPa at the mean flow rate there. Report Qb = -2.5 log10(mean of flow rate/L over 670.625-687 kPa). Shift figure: 0.31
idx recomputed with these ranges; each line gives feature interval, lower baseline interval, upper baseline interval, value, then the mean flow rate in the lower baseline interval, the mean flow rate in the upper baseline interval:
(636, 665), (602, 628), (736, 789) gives 0.1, 352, 377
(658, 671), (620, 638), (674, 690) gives -2.5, 354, 274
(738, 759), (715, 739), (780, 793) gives -3.5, 374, 379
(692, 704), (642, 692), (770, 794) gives -0.9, 328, 356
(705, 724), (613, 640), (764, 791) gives -1.3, 353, 338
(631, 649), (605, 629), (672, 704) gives -0.8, 352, 314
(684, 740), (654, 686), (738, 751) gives 4.8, 324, 443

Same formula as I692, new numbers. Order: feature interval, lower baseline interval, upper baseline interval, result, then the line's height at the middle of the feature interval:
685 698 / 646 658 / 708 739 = 1.54 kPa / 367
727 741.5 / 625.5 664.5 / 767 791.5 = -1.48 kPa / 349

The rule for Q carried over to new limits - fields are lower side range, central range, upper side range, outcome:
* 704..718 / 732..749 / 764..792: -0.17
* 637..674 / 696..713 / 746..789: -0.01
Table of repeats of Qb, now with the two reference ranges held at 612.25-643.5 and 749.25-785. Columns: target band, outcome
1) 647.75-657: -0.02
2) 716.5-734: -0.05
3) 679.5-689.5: 0.35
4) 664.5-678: 0.04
